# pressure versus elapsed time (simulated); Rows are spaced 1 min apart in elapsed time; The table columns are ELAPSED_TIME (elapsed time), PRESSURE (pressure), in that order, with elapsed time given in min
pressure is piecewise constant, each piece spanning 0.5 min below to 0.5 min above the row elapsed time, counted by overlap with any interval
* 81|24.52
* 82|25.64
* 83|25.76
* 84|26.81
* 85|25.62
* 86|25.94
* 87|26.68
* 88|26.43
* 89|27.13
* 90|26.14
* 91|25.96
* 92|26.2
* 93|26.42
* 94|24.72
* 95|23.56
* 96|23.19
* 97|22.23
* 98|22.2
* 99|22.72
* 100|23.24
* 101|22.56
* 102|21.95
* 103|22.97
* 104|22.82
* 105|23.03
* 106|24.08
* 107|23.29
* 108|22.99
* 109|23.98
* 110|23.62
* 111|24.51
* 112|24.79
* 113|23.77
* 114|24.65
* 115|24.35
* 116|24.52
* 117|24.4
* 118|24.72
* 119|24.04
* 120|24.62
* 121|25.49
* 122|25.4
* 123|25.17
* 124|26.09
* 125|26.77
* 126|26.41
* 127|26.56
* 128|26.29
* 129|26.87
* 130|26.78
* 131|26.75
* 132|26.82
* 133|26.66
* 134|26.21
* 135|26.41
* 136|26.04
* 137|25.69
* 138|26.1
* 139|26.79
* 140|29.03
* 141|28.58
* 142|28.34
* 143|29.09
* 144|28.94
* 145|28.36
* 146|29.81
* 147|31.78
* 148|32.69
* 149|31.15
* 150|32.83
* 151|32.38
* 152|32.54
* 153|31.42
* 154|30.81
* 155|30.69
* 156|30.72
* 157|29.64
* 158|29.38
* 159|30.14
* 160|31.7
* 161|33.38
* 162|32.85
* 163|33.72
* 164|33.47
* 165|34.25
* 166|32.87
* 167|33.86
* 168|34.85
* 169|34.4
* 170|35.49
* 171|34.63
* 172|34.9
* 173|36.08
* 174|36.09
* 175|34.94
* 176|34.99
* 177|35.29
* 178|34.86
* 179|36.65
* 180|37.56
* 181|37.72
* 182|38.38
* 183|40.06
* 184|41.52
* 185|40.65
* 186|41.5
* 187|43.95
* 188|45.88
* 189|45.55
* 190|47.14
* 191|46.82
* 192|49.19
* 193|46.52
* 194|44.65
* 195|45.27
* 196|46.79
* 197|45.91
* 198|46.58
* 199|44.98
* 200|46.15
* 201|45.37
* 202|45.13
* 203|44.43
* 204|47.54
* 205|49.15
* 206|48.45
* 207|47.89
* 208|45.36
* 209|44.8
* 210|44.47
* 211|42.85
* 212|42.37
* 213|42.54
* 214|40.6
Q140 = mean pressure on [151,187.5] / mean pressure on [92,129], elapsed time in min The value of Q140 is 1.43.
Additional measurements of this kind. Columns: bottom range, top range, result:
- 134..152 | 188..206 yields 1.59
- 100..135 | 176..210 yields 1.76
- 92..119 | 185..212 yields 1.93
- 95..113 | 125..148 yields 1.19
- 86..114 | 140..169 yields 1.30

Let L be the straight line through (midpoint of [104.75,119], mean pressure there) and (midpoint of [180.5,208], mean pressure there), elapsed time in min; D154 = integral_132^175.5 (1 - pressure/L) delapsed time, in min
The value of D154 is 4.5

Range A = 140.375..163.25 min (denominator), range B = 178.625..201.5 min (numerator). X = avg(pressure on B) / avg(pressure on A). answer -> 1.42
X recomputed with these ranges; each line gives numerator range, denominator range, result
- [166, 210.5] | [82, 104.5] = 1.70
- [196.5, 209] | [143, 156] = 1.49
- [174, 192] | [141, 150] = 1.34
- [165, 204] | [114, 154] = 1.48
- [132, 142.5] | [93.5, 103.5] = 1.18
